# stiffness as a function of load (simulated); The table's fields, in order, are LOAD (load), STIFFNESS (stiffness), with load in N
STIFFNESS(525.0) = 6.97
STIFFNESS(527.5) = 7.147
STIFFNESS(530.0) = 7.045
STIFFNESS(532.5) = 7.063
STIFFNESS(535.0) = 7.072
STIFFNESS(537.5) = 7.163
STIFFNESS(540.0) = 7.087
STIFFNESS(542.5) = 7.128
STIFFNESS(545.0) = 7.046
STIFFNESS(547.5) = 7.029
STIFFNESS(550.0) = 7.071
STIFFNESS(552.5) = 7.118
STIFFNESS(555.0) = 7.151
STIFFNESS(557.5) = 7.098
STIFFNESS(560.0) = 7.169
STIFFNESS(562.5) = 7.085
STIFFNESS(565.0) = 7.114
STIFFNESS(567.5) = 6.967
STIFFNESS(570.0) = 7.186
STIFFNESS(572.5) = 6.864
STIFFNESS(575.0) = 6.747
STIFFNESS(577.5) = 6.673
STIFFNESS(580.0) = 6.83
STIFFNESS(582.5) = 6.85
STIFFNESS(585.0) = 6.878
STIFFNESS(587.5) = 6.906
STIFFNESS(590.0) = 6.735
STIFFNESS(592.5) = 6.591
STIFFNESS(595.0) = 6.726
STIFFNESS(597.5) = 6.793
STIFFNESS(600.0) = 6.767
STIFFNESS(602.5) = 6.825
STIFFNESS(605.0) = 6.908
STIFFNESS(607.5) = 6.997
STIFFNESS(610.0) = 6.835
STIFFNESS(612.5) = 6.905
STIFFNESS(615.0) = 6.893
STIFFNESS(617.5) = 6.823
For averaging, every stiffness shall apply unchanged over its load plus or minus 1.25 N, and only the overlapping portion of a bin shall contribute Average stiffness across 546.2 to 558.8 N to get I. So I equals 7.09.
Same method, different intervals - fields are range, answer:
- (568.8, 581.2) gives 6.86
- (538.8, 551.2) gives 7.07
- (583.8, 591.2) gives 6.84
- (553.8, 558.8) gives 7.12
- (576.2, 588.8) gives 6.83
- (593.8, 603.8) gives 6.78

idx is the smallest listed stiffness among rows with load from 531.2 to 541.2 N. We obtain 7.063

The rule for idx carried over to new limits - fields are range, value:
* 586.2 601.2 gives 6.591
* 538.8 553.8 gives 7.029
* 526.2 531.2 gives 7.045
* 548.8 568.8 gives 6.967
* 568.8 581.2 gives 6.673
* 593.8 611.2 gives 6.726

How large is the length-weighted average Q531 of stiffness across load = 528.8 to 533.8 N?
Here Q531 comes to 7.05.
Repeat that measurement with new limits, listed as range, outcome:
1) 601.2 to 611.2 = 6.89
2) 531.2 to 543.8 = 7.1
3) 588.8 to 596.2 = 6.68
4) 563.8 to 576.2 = 6.98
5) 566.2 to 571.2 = 7.08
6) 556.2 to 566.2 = 7.12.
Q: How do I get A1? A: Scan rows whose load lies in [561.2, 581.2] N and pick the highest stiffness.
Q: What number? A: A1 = 7.186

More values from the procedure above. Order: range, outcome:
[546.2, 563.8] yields 7.169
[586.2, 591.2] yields 6.906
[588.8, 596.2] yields 6.735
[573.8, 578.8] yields 6.747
